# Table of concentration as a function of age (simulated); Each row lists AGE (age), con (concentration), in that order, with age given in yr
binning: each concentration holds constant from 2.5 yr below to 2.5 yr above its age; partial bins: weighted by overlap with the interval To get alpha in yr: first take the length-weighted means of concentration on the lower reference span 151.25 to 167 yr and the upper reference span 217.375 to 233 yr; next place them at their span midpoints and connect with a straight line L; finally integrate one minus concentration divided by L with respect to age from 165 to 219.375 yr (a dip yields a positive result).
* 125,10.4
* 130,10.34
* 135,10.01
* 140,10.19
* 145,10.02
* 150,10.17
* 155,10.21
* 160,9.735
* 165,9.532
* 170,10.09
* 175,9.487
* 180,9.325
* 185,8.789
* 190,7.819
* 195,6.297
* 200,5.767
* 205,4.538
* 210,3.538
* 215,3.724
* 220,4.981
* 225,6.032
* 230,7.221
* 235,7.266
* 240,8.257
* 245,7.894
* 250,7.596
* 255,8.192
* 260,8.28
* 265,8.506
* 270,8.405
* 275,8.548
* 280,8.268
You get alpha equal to 7.9 yr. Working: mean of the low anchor 9.86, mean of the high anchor 6.1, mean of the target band 6.99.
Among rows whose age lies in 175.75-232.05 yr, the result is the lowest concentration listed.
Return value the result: 3.538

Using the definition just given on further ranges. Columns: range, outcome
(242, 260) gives 7.596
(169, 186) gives 8.789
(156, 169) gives 9.532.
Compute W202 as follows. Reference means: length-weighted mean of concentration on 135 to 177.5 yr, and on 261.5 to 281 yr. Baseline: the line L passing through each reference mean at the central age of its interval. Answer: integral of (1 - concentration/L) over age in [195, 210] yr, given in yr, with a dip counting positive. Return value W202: 6.85 yr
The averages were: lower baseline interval 9.93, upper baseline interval 8.44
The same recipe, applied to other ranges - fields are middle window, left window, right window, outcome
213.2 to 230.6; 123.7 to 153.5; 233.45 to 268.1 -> 6.5 yr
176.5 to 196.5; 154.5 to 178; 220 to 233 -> 1.0 yr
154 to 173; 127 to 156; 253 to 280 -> 0.0 yr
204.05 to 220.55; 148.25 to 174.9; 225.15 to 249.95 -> 8.4 yr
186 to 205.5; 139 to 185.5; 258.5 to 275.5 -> 6.0 yr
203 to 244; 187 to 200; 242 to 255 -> 9.2 yr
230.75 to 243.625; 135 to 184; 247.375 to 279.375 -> 1.4 yr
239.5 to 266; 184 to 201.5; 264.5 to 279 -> 0.2 yr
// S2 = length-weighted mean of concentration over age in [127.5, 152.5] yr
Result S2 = 10.1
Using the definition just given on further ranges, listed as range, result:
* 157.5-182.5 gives 9.63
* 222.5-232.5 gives 6.63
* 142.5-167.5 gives 9.93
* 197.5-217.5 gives 4.39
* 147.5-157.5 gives 10.2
